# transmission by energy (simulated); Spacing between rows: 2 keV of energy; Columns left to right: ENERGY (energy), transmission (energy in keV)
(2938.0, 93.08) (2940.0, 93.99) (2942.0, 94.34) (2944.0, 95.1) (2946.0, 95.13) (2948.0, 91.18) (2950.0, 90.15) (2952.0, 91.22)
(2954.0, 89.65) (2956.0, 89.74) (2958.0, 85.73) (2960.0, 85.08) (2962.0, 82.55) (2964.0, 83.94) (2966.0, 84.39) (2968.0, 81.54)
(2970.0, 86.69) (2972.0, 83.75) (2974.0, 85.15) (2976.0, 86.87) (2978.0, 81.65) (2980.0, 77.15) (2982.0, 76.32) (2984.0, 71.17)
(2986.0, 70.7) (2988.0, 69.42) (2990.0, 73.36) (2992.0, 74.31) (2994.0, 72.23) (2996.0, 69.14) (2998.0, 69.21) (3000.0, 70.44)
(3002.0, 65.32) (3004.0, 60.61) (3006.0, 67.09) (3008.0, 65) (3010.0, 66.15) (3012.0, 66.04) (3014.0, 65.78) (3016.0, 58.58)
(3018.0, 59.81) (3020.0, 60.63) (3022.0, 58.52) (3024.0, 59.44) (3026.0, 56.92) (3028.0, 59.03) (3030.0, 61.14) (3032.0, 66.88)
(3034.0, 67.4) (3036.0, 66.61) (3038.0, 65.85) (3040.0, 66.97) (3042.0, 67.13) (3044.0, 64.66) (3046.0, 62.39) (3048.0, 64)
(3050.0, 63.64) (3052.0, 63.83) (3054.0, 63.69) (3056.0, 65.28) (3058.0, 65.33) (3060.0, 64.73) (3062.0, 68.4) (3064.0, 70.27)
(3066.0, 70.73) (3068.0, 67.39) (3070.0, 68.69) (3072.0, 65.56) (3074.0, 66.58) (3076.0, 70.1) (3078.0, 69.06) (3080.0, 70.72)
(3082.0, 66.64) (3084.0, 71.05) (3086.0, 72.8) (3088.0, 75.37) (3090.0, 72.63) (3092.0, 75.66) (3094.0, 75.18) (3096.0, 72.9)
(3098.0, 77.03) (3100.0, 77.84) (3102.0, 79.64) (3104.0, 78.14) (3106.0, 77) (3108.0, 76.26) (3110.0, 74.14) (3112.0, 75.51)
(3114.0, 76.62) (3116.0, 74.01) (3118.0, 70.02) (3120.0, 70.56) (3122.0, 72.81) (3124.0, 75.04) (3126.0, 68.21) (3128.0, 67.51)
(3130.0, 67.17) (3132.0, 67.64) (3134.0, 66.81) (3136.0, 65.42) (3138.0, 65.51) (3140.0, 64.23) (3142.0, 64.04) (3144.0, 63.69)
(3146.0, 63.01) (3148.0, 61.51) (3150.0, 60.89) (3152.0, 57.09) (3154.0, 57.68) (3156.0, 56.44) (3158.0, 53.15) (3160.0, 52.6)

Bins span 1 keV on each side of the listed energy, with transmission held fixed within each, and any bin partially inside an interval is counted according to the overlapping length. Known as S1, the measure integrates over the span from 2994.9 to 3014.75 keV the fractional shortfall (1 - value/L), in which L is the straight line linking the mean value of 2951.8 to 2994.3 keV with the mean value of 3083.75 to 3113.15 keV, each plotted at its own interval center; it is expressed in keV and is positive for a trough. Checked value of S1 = 3.3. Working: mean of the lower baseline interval 81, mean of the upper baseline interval 75.5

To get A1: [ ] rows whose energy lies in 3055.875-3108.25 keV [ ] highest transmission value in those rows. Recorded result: 79.64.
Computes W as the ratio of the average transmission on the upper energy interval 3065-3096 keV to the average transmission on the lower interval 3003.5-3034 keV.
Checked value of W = 1.1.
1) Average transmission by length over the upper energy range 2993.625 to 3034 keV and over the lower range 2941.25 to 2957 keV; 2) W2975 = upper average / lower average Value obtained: 0.7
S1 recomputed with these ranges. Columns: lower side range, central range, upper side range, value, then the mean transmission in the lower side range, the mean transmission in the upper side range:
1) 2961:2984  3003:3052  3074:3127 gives 9.4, 82.2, 73.5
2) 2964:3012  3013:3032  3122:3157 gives 3.1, 74.3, 64.5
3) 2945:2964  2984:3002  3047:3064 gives 2.0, 88.7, 65.2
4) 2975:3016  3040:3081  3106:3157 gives 1.5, 70.6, 67.5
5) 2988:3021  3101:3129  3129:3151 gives -3.9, 66.6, 64.5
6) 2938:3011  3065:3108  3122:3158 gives -2.0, 80.1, 64.2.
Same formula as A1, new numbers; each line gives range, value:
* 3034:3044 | 67.4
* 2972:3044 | 86.87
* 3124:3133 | 75.04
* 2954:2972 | 89.74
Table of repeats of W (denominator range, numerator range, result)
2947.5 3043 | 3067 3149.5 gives 0.97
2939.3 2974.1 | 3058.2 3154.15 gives 0.79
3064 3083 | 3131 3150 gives 0.94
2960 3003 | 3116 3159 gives 0.84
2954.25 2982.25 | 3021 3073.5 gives 0.77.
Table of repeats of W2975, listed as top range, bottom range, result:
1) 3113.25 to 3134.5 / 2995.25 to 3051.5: 1.10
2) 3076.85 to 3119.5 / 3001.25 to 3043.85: 1.17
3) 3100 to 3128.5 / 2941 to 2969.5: 0.84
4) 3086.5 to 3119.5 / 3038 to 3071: 1.14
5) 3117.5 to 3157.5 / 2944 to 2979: 0.75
